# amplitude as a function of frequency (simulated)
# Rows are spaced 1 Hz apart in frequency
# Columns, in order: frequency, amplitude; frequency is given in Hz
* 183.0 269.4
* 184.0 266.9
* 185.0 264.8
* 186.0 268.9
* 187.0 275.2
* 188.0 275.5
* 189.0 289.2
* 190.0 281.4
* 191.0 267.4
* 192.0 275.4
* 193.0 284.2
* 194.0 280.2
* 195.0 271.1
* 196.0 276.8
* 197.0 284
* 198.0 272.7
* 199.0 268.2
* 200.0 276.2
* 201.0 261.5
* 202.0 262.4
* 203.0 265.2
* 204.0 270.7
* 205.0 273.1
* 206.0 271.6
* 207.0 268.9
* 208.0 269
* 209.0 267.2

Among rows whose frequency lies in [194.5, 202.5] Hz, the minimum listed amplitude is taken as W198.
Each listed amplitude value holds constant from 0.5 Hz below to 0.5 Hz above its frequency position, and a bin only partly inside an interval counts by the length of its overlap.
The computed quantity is 261.5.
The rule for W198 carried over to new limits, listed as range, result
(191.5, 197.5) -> 271.1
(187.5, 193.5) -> 267.4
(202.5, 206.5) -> 265.2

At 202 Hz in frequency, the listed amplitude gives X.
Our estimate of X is 262.4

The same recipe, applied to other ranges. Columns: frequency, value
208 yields 269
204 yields 270.7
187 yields 275.2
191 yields 267.4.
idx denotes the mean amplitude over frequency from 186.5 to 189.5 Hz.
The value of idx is 280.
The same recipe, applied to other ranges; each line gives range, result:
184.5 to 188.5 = 271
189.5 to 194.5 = 278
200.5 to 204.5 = 265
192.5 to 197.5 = 279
